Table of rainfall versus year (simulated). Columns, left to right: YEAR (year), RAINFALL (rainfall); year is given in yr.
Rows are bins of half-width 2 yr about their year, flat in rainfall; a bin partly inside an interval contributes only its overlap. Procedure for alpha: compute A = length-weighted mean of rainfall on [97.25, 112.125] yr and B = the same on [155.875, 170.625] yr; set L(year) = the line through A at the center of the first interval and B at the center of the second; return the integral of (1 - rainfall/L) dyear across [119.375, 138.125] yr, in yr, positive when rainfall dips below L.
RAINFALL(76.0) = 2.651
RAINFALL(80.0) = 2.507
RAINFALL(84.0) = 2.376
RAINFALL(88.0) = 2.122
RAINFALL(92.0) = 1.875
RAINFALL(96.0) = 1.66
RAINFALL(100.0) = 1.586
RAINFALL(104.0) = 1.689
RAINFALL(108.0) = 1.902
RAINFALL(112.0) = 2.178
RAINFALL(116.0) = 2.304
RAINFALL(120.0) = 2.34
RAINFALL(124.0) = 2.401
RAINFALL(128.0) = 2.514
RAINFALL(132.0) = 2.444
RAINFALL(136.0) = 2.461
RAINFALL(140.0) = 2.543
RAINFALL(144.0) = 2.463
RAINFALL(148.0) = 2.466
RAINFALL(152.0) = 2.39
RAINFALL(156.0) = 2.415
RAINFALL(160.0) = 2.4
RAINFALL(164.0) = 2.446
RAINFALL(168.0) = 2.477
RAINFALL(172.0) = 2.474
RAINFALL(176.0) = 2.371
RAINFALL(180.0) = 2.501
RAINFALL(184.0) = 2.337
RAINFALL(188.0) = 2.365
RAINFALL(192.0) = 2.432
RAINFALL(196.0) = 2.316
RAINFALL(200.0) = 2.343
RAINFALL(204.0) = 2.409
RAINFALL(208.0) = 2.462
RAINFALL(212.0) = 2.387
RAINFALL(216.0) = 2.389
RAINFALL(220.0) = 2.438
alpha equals -3.5 yr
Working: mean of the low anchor 1.79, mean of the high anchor 2.44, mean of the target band 2.44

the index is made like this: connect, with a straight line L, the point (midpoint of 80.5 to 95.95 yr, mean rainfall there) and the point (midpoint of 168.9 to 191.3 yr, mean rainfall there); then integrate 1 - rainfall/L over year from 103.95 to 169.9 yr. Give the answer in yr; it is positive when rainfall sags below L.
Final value -2.70 yr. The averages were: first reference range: 2.1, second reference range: 2.41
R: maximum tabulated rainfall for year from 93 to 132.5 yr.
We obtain 2.514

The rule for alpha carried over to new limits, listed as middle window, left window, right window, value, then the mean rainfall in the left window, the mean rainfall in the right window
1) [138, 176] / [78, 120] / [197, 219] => -3.79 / 2.04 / 2.4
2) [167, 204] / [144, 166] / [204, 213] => 0.39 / 2.43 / 2.43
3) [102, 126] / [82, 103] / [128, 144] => 0.72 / 1.91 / 2.48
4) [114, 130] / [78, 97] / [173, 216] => -1.25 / 2.13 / 2.39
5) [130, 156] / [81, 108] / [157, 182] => -2.35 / 1.91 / 2.44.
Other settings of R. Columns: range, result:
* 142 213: 2.501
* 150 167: 2.446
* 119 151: 2.543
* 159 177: 2.477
